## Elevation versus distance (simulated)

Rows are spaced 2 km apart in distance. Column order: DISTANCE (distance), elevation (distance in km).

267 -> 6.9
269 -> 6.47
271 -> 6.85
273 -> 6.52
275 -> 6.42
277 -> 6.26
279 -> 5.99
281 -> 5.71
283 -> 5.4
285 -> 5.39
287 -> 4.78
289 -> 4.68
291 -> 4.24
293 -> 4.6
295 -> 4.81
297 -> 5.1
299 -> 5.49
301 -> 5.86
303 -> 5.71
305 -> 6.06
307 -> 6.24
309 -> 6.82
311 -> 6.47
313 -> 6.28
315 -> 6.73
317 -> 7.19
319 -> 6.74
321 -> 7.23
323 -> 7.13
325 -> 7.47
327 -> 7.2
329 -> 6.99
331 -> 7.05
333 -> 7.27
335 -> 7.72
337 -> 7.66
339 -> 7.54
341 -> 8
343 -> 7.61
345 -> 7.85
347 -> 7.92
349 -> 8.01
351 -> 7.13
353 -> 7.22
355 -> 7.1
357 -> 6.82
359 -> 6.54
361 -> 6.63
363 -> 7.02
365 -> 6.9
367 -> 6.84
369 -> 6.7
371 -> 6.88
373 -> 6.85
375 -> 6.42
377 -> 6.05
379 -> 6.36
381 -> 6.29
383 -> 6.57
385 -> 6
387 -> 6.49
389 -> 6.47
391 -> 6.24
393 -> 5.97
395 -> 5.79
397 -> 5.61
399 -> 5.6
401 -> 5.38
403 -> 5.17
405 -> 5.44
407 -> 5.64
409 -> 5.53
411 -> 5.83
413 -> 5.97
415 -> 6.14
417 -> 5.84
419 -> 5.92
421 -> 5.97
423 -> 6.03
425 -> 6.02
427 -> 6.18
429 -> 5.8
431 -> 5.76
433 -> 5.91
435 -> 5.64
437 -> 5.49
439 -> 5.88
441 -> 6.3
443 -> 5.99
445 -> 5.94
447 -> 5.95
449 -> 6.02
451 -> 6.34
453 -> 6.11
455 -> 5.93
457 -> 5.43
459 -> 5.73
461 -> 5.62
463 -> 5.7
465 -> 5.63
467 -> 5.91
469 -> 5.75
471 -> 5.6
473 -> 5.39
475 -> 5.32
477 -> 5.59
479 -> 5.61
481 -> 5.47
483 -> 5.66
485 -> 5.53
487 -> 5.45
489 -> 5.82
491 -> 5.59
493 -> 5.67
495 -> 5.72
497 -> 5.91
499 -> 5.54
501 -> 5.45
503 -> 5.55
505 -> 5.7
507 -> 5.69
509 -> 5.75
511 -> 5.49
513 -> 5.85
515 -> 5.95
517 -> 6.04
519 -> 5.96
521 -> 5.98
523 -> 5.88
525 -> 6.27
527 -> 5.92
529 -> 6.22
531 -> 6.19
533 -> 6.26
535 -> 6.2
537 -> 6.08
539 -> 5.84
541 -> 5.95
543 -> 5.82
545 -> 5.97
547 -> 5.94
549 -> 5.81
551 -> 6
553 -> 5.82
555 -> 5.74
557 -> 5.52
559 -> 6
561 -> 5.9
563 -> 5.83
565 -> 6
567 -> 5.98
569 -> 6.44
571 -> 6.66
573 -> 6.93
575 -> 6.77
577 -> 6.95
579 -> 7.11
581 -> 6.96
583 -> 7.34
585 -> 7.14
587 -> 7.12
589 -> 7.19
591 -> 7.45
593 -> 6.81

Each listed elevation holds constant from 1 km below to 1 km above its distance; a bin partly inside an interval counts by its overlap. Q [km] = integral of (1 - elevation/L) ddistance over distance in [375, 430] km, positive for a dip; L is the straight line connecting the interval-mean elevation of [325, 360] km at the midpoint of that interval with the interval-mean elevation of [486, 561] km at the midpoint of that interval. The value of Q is 7.48 km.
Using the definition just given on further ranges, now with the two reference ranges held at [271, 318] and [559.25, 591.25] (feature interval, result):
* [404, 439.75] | 2.2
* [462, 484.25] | 2.7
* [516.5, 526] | 0.7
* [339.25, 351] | -3.6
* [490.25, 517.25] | 3.2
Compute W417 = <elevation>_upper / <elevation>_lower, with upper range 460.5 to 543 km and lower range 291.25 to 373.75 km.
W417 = 0.85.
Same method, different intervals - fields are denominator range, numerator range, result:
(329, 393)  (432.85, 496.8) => 0.83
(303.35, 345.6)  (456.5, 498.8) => 0.79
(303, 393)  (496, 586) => 0.88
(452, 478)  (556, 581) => 1.12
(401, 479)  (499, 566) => 1.02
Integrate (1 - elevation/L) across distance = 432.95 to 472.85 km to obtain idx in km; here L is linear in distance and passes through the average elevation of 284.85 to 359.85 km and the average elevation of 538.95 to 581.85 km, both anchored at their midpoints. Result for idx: 3.41 km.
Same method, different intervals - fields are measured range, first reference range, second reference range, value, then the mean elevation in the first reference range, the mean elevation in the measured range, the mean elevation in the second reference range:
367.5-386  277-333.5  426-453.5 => -1.40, 6.09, 6.47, 5.95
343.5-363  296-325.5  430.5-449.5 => -3.12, 6.42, 7.24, 5.89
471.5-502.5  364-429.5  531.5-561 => 2.13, 6.09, 5.58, 5.93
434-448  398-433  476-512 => -0.38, 5.78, 5.88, 5.62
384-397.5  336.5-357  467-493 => 1.59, 7.56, 6.1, 5.58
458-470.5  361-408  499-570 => 0.69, 6.21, 5.72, 5.91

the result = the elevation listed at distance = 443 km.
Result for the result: 5.99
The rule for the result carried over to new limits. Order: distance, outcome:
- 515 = 5.95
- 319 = 6.74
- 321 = 7.23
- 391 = 6.24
